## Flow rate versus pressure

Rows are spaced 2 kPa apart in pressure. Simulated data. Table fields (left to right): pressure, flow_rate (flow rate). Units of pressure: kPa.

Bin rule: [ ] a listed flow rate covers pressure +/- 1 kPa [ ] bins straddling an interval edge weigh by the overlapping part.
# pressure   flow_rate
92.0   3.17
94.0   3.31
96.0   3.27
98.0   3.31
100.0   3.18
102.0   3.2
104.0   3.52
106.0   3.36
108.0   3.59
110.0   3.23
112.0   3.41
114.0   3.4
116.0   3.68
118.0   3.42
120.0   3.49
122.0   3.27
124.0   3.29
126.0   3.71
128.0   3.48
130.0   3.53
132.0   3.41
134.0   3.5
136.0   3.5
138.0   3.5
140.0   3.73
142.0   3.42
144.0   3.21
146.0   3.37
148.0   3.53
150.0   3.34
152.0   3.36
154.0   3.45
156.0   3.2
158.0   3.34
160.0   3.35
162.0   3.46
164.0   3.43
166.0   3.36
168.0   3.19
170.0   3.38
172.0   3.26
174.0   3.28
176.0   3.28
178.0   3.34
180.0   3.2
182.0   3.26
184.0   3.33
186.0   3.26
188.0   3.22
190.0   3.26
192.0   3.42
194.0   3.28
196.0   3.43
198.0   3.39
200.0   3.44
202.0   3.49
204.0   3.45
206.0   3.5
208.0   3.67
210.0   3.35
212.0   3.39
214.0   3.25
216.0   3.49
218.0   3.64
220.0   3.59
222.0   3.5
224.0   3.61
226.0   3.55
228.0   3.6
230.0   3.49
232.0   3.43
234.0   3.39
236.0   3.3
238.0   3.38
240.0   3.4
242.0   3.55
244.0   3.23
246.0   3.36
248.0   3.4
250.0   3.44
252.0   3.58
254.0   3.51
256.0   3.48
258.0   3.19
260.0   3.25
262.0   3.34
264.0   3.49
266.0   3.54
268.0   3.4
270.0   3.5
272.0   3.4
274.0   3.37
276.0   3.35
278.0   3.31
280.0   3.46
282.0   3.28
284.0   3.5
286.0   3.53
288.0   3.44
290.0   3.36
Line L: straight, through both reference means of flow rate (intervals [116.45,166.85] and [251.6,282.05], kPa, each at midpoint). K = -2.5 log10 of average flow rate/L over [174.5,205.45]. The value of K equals 0.03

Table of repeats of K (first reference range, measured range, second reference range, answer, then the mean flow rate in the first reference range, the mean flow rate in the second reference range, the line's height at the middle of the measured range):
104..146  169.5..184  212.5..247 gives 0.055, 3.46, 3.46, 3.46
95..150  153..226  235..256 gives 0.012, 3.42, 3.42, 3.42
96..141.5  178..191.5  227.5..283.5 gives 0.050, 3.44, 3.41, 3.42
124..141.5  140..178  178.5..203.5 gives 0.027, 3.53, 3.33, 3.44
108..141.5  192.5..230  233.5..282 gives -0.017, 3.47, 3.4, 3.43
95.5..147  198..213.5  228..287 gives -0.013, 3.42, 3.41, 3.42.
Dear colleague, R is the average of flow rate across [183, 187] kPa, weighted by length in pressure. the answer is 3.29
